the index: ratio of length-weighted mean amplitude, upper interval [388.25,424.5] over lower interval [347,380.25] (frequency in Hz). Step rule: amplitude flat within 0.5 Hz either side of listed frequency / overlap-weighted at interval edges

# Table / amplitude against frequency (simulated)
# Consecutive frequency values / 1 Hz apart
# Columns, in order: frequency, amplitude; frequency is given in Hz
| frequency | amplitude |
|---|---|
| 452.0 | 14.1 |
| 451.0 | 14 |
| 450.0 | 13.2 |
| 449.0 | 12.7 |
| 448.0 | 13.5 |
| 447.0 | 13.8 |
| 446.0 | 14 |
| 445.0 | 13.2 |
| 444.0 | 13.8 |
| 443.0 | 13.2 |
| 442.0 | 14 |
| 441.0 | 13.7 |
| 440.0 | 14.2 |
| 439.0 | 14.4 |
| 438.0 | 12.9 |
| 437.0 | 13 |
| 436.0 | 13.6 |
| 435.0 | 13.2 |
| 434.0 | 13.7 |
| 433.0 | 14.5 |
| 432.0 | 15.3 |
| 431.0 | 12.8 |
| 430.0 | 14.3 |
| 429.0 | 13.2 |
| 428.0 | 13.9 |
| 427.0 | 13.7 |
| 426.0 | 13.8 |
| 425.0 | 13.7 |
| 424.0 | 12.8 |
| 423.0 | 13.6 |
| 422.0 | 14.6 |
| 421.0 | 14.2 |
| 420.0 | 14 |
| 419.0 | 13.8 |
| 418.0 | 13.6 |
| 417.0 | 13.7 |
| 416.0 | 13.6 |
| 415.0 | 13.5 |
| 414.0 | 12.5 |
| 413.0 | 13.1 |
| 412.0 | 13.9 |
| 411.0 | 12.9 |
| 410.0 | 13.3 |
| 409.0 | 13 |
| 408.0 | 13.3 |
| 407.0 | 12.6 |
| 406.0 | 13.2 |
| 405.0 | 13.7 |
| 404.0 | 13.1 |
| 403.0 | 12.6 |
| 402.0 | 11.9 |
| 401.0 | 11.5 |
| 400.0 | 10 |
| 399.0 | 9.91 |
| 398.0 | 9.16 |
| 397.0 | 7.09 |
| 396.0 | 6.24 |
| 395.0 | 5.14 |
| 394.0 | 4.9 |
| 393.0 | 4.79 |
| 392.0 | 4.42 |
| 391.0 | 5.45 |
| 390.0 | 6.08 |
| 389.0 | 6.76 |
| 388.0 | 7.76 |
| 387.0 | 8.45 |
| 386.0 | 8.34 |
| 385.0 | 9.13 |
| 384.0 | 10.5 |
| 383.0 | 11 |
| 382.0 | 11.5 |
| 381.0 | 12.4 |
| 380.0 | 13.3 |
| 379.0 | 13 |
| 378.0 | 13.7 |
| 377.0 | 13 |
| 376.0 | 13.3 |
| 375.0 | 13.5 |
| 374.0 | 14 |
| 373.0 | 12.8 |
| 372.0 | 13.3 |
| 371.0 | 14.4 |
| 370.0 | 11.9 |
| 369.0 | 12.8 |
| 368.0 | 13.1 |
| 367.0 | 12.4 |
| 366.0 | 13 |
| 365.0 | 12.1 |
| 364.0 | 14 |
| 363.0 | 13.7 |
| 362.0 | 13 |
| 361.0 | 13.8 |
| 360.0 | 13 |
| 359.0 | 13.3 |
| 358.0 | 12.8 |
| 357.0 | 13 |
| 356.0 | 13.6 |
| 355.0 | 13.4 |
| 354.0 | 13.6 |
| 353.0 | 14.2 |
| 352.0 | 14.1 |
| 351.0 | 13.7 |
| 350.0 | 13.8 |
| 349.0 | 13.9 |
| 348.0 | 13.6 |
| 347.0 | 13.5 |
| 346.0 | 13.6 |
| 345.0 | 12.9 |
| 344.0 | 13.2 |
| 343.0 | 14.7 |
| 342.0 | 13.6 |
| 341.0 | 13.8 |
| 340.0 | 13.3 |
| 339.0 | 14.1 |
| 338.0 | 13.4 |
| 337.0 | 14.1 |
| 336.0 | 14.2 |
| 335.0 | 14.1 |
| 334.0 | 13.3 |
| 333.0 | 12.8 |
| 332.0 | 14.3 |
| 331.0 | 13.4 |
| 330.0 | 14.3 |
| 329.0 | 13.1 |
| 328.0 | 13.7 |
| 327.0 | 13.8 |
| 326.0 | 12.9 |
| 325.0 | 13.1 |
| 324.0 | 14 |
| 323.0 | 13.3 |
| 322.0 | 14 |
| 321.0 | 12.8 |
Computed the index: 0.8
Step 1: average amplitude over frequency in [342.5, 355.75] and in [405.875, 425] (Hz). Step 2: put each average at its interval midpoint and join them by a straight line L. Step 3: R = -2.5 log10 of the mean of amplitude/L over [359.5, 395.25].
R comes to 0.23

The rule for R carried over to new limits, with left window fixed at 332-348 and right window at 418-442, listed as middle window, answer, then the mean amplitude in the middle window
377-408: 0.38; 9.7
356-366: 0.04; 13.2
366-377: 0.05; 13.1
